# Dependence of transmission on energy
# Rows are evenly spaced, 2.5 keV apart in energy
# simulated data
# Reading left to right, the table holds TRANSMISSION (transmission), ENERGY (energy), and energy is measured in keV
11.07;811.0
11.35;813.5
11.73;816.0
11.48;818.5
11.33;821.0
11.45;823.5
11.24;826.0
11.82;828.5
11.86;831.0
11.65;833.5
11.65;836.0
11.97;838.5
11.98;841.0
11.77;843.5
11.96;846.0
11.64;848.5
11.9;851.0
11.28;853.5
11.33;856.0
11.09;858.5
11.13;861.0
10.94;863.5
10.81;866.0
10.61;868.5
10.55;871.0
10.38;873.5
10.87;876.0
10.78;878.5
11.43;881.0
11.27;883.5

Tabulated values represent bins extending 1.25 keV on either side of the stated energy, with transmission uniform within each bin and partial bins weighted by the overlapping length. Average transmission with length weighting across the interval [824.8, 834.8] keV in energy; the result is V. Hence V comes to 11.6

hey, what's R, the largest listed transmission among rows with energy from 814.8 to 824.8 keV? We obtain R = 11.73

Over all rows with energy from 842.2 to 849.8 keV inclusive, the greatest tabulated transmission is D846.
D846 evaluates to 11.96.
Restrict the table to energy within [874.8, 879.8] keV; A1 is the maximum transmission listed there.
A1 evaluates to 10.87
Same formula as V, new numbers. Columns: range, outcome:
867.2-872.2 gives 10.6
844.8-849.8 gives 11.8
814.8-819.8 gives 11.6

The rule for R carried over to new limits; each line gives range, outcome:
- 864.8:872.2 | 10.81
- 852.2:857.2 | 11.33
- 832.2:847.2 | 11.98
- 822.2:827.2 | 11.45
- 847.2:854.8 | 11.9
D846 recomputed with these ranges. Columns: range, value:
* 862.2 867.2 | 10.94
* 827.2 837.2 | 11.86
